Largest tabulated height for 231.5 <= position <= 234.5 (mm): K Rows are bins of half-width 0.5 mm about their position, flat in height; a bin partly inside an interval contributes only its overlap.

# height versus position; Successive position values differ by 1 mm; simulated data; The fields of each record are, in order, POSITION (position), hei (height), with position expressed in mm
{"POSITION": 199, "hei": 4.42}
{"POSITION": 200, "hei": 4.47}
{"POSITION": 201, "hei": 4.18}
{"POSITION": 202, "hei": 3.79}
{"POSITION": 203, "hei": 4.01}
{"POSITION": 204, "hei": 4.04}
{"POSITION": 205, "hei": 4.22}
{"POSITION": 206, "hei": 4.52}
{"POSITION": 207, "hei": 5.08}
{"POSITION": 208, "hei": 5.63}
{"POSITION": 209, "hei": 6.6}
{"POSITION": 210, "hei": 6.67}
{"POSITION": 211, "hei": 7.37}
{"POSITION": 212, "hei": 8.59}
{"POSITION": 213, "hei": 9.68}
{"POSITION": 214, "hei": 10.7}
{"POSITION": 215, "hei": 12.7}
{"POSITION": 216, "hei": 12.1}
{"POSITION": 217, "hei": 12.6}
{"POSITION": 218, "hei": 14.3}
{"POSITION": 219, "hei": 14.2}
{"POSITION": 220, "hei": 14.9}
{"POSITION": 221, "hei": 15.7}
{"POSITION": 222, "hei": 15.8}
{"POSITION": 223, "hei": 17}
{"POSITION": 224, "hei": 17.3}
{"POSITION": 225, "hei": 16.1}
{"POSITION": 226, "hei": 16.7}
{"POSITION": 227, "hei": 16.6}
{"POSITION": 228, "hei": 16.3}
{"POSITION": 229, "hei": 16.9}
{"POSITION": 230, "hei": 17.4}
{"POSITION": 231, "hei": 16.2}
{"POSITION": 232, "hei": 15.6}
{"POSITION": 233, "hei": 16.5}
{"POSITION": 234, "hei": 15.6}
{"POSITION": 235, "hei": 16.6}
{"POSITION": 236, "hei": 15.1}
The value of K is 16.5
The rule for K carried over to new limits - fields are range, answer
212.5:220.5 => 14.9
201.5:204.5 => 4.04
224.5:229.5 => 16.9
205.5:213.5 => 9.68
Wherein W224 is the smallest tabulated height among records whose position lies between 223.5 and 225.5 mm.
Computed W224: 16.1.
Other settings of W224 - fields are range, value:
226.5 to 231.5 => 16.2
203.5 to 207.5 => 4.04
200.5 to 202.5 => 3.79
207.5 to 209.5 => 5.63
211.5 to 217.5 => 8.59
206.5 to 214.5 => 5.08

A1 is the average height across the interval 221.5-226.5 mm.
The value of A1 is 16.6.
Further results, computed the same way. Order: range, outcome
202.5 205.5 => 4.09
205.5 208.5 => 5.08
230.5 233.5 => 16.1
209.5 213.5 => 8.08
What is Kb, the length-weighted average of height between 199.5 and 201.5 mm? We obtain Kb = 4.32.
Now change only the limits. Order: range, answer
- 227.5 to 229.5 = 16.6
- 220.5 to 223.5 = 16.2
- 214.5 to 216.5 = 12.4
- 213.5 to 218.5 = 12.5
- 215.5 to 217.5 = 12.3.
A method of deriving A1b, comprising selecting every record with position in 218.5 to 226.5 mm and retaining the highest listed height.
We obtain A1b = 17.3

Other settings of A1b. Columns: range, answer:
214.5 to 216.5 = 12.7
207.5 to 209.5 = 6.6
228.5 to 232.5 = 17.4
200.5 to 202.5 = 4.18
